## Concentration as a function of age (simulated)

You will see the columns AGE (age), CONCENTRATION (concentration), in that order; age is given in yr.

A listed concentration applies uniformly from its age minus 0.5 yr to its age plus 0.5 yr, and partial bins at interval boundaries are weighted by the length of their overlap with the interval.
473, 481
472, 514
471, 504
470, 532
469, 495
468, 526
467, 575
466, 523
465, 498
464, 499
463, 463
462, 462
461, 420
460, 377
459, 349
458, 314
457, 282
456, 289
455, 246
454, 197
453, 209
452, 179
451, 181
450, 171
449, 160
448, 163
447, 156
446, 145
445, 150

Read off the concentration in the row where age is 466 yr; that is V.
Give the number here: 523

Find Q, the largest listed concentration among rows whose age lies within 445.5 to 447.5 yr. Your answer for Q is 156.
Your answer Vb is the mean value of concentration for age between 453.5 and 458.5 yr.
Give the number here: 266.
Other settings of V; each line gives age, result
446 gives 145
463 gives 463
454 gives 197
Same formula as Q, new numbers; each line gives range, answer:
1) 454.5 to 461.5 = 420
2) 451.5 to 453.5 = 209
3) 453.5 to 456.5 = 289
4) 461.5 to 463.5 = 463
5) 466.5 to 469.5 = 575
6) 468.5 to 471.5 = 532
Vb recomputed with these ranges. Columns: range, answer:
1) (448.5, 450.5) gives 166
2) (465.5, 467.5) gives 549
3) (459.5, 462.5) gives 420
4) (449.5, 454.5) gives 187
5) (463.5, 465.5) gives 498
